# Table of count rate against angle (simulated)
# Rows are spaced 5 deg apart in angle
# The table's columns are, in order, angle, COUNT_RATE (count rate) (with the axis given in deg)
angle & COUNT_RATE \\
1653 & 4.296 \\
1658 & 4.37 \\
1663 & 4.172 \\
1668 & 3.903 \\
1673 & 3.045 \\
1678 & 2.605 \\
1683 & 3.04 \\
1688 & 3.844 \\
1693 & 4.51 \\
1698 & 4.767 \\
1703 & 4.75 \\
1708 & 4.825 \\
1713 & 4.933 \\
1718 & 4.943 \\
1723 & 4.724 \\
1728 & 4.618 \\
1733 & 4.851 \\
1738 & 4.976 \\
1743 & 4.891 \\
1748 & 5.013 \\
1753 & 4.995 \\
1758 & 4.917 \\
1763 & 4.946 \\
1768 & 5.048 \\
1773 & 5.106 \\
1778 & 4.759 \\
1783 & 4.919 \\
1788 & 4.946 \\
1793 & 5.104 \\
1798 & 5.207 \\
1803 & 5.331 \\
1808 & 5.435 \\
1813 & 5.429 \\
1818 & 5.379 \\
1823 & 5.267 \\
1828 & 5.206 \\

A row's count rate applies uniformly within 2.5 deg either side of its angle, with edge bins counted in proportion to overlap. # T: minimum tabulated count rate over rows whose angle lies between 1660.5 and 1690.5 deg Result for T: 2.605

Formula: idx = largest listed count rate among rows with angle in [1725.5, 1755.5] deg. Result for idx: 5.013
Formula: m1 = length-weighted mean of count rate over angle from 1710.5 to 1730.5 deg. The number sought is 4.8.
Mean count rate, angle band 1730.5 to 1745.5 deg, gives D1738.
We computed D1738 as 4.91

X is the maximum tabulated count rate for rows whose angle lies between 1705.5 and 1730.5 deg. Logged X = 4.943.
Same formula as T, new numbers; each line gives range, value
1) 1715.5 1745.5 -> 4.618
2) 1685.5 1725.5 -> 3.844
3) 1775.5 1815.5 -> 4.759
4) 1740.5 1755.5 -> 4.891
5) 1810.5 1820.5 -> 5.379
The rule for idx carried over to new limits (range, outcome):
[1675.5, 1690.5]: 3.844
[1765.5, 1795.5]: 5.106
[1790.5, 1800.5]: 5.207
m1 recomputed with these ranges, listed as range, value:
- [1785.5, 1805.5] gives 5.15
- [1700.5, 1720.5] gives 4.86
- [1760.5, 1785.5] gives 4.96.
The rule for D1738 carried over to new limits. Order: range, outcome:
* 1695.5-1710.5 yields 4.78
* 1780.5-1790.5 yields 4.93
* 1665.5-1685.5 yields 3.15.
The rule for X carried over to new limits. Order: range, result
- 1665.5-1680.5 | 3.903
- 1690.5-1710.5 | 4.825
